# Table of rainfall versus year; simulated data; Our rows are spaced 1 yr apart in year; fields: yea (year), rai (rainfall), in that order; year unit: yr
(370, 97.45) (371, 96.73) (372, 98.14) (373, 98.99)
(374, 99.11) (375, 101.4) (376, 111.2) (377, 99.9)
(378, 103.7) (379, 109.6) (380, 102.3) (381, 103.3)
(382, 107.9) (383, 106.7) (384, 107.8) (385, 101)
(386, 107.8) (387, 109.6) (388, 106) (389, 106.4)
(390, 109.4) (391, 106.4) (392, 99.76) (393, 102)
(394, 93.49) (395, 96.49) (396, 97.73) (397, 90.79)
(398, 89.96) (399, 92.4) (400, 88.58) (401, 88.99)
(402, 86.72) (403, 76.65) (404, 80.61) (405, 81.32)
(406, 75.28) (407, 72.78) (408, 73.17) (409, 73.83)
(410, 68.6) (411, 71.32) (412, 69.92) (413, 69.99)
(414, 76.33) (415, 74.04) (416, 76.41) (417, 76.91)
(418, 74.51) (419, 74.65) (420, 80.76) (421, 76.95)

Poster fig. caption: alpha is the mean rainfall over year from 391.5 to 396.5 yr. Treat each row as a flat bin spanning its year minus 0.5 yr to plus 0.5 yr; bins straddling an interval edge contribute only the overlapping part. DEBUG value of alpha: 97.9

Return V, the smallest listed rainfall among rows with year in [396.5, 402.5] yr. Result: 86.72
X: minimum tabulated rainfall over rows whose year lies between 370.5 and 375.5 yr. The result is 96.73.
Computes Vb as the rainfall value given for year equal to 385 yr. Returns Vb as 101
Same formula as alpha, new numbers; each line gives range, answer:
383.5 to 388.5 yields 106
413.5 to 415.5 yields 75.2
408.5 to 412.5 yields 70.9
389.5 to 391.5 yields 108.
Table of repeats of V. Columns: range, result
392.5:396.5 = 93.49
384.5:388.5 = 101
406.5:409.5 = 72.78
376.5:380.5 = 99.9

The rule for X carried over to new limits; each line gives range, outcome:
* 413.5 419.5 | 74.04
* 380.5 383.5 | 103.3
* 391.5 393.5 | 99.76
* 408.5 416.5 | 68.6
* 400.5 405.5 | 76.65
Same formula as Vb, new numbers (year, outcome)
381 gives 103.3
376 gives 111.2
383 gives 106.7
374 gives 99.11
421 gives 76.95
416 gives 76.41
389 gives 106.4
